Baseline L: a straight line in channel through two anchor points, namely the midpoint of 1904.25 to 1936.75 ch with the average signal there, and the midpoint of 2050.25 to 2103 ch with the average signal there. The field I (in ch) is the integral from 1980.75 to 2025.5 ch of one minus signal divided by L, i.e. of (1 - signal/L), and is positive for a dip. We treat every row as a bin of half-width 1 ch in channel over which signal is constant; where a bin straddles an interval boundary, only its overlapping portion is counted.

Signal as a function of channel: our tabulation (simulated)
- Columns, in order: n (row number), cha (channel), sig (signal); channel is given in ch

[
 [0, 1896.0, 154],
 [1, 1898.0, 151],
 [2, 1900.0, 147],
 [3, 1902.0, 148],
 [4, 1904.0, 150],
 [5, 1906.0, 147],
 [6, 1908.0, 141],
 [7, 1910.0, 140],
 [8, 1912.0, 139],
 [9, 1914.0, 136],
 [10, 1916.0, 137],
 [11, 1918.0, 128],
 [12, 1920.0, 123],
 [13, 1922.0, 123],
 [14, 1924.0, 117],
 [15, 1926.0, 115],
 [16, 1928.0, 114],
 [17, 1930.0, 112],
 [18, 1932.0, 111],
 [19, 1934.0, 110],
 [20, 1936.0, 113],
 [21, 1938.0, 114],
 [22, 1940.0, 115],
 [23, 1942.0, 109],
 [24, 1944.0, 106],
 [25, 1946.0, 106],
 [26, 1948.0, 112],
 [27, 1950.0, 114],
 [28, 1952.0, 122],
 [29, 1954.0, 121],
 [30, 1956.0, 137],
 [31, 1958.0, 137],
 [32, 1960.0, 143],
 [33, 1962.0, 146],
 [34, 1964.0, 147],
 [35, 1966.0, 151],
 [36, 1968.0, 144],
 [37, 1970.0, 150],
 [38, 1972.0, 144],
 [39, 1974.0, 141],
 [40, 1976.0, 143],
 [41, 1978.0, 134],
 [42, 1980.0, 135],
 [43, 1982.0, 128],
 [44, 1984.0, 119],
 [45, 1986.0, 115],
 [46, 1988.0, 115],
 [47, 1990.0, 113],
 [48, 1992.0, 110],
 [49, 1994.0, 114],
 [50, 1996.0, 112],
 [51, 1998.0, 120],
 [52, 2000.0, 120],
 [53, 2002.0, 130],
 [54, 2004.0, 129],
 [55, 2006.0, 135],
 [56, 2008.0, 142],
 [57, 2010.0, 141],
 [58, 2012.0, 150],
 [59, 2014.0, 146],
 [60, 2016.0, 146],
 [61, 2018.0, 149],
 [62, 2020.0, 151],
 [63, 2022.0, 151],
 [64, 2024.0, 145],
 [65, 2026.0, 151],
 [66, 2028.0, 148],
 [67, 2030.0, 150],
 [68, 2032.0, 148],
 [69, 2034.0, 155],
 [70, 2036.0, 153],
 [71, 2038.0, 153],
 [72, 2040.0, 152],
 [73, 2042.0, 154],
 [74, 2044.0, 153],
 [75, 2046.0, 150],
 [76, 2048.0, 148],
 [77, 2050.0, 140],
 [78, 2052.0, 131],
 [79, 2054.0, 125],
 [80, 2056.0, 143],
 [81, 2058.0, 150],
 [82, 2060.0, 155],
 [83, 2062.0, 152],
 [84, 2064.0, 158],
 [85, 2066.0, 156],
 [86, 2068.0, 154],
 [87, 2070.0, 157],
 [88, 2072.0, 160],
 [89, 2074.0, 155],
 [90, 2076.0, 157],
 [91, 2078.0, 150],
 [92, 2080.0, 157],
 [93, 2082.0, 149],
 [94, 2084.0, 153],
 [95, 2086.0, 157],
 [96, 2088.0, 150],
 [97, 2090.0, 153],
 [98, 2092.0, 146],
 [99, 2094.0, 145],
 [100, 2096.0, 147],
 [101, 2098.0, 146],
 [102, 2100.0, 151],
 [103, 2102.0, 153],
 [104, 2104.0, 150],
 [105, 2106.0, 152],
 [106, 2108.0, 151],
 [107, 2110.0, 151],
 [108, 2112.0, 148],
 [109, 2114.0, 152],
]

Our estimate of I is 2.51 ch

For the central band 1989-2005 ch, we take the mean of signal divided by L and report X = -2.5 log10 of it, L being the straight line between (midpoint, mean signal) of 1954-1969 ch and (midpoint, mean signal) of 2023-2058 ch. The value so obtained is 0.21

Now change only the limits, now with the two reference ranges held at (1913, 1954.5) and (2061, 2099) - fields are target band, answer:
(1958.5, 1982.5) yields -0.133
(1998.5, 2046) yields -0.052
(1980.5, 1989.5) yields 0.085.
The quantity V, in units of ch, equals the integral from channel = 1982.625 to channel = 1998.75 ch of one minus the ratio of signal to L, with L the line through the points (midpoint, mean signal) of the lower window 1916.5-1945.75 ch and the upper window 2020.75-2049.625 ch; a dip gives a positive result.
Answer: 2.4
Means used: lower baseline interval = 115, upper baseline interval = 151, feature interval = 115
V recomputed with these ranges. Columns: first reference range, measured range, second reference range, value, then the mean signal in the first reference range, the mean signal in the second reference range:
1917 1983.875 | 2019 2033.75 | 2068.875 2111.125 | -1.0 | 126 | 152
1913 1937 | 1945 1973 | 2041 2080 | -1.4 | 120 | 150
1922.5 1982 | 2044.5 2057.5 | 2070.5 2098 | 0.5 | 126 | 152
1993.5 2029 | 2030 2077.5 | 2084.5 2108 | -2.1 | 138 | 150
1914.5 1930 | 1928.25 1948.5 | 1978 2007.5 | 1.9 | 122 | 122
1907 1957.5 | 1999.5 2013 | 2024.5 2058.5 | 0.3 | 121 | 147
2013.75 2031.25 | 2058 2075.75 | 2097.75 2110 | -0.7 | 149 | 151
